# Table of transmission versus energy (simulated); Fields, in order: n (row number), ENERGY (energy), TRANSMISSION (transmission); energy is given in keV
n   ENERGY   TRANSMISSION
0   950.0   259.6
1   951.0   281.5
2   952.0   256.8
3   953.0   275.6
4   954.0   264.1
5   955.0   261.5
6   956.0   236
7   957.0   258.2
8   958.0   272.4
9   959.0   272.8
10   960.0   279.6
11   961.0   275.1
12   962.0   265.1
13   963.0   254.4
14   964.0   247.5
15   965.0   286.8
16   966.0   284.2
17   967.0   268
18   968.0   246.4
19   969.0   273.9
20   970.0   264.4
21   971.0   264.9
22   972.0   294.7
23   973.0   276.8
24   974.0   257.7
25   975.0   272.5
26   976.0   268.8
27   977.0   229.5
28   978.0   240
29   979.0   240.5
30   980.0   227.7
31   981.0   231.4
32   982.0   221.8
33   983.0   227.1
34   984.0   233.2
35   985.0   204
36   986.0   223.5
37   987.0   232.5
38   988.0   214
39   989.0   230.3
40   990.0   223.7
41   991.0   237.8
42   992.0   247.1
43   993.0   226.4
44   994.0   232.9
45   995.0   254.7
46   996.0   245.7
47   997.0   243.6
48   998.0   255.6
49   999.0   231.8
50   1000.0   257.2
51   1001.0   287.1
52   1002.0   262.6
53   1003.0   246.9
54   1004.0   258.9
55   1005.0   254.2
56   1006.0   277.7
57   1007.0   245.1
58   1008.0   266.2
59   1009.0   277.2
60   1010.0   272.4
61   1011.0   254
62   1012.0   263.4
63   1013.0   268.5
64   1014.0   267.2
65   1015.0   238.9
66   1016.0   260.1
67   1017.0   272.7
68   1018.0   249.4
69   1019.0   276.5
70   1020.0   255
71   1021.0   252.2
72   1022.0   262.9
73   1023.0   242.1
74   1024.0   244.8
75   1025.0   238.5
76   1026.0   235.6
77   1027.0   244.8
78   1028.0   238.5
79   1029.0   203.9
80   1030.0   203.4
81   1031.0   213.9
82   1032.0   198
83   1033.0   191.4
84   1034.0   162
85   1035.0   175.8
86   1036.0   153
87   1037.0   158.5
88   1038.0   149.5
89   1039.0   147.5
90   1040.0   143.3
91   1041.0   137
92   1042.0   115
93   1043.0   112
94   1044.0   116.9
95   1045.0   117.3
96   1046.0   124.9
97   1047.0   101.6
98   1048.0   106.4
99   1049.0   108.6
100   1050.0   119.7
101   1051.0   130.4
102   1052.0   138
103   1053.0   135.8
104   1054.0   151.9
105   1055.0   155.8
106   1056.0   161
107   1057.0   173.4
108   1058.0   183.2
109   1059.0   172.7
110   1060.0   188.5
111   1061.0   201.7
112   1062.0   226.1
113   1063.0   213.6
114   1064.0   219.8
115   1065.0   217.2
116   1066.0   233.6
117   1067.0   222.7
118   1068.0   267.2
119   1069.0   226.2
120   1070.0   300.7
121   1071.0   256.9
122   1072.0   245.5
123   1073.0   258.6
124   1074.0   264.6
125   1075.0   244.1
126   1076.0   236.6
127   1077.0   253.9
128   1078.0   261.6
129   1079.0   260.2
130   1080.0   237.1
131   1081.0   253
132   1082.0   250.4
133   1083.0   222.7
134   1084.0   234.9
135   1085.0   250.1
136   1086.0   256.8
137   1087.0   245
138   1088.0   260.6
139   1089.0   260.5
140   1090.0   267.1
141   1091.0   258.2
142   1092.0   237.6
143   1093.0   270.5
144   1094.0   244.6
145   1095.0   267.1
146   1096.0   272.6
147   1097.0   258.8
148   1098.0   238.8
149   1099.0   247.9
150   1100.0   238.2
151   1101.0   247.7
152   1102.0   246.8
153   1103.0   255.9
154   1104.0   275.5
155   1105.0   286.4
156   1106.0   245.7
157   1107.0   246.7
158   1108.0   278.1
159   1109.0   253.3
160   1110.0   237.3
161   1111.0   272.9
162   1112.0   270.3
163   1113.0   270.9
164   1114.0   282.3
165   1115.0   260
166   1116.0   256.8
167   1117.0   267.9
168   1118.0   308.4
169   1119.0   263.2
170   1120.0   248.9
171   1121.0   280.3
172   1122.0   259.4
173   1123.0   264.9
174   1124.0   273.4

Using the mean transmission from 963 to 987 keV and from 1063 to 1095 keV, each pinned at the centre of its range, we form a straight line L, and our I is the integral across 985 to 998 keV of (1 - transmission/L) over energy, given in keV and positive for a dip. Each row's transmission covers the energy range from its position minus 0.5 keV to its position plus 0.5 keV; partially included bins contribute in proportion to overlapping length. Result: 0.9 keV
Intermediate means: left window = 251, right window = 249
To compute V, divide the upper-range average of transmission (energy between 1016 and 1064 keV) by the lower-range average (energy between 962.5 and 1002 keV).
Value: 0.73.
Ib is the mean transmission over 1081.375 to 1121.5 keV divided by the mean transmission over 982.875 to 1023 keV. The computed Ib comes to 1.03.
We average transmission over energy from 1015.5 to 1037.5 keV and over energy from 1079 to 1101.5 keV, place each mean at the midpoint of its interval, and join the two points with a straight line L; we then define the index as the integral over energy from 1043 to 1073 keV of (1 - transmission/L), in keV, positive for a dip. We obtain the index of 7.4 keV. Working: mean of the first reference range 224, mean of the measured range 180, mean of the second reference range 251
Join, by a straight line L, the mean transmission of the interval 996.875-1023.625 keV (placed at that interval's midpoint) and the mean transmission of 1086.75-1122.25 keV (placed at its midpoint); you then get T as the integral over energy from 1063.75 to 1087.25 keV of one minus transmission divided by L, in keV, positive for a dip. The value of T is 1.2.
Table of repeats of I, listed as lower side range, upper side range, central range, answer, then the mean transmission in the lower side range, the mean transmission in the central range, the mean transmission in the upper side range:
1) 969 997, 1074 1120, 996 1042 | 2.93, 242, 231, 257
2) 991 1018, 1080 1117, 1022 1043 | 5.44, 256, 190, 256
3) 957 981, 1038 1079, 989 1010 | -1.38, 263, 252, 185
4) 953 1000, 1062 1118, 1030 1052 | 9.48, 250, 143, 253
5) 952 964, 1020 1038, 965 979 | -0.60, 264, 265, 212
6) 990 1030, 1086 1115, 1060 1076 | 1.11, 252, 238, 258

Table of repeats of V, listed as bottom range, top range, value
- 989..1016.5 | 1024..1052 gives 0.64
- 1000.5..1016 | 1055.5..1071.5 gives 0.82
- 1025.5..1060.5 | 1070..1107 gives 1.59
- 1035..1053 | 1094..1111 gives 1.97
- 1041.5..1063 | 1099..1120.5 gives 1.79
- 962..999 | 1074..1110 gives 1.03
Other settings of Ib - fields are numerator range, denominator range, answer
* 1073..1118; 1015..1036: 1.12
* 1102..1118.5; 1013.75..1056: 1.45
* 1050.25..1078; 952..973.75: 0.79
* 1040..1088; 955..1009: 0.79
